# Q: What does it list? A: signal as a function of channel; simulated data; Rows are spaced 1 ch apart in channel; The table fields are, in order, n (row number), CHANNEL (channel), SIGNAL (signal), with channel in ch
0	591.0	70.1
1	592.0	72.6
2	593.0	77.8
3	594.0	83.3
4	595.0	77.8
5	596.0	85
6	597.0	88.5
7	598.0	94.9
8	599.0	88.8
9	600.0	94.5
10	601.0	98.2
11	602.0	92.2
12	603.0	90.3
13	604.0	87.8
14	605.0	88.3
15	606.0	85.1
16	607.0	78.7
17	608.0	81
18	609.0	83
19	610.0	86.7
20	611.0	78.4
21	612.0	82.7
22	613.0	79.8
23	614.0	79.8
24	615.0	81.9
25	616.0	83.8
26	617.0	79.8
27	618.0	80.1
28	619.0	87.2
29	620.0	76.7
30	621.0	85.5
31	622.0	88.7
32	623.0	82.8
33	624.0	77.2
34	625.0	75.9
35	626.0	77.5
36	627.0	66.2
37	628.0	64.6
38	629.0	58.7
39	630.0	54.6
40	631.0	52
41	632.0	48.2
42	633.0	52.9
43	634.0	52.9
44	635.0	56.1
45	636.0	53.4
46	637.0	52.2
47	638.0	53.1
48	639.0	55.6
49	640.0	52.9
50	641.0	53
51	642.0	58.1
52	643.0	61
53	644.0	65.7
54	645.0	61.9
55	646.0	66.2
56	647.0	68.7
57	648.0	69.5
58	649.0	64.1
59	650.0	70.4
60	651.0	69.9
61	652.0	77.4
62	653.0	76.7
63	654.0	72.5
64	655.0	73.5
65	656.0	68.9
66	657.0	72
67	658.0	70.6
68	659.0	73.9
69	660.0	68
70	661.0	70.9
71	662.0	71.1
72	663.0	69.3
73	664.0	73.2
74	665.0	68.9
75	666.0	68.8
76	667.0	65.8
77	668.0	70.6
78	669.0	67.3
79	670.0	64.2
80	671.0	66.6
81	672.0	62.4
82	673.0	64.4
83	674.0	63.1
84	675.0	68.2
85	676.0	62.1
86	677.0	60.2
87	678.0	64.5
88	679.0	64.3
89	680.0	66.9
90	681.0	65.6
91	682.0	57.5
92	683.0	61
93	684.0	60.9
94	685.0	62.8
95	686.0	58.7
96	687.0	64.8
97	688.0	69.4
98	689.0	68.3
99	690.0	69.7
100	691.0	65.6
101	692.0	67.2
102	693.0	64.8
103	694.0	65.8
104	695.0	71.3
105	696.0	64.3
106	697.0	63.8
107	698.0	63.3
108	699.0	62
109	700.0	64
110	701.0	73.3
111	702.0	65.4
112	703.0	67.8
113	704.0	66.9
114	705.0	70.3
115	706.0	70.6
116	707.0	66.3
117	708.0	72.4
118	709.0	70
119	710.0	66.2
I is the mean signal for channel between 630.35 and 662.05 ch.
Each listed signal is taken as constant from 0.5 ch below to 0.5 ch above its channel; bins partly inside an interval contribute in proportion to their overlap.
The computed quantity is 63.4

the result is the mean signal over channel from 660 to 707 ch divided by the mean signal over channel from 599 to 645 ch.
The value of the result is 0.9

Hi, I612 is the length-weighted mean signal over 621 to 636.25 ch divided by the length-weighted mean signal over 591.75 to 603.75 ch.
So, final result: 0.74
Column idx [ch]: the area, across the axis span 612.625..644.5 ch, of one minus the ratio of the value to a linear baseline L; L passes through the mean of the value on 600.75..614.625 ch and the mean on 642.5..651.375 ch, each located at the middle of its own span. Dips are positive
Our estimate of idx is 3.54 ch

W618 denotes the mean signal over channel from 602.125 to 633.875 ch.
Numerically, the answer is 76.5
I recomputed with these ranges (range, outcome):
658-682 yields 66.8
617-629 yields 77.6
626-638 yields 56.4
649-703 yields 67.1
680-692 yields 64.3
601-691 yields 69.6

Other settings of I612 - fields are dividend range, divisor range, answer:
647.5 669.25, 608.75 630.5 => 0.91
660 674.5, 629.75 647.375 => 1.20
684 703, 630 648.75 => 1.14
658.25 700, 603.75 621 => 0.80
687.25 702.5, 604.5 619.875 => 0.81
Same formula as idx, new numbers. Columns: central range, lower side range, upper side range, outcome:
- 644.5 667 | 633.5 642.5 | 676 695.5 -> -4.7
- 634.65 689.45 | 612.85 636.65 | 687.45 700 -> 2.3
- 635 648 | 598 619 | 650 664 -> 2.9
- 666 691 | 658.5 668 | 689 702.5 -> 1.3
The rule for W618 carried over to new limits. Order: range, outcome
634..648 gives 58.5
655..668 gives 70.3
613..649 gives 66.8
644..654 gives 69.4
